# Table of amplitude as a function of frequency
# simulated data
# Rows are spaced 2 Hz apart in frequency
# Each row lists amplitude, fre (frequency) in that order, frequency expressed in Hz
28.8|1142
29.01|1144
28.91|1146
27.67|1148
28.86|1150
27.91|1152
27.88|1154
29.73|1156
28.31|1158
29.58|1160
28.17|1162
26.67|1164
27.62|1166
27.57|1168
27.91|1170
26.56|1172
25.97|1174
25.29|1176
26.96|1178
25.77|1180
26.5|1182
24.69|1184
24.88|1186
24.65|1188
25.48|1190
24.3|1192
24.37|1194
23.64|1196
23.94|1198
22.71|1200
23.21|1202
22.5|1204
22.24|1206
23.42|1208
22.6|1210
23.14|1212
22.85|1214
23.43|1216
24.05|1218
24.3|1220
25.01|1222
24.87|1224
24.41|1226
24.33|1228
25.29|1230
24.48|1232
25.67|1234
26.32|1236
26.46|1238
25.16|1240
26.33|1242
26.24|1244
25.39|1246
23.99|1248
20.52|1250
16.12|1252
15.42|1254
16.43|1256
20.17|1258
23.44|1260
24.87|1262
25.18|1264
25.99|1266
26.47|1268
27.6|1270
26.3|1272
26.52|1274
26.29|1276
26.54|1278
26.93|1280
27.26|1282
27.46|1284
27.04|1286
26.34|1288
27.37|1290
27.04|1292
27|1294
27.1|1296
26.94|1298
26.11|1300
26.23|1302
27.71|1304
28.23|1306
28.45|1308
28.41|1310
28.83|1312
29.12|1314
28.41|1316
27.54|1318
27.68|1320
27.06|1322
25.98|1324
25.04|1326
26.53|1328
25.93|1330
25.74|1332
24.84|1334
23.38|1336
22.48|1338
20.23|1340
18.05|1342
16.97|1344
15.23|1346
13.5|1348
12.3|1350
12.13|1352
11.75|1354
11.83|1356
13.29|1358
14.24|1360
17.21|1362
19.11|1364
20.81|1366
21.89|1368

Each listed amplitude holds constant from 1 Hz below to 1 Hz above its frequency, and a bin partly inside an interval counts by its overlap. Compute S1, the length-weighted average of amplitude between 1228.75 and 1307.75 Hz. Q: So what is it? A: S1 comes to 25.2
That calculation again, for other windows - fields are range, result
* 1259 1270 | 25.4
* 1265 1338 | 26.8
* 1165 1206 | 25.2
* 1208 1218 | 23.2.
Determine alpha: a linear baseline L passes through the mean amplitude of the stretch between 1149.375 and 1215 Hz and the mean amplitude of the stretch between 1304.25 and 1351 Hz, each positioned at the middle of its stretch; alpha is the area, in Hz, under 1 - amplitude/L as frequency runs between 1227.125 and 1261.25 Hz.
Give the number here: 2.56 Hz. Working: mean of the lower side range 25.6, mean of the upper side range 24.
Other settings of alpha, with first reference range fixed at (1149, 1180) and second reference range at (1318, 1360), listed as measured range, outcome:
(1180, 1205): 2.0 Hz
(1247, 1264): 2.3 Hz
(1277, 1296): -4.0 Hz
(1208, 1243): 0.5 Hz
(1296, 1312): -4.4 Hz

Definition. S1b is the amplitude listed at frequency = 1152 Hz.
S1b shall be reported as 27.91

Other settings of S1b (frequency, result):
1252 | 16.12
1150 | 28.86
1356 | 11.83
